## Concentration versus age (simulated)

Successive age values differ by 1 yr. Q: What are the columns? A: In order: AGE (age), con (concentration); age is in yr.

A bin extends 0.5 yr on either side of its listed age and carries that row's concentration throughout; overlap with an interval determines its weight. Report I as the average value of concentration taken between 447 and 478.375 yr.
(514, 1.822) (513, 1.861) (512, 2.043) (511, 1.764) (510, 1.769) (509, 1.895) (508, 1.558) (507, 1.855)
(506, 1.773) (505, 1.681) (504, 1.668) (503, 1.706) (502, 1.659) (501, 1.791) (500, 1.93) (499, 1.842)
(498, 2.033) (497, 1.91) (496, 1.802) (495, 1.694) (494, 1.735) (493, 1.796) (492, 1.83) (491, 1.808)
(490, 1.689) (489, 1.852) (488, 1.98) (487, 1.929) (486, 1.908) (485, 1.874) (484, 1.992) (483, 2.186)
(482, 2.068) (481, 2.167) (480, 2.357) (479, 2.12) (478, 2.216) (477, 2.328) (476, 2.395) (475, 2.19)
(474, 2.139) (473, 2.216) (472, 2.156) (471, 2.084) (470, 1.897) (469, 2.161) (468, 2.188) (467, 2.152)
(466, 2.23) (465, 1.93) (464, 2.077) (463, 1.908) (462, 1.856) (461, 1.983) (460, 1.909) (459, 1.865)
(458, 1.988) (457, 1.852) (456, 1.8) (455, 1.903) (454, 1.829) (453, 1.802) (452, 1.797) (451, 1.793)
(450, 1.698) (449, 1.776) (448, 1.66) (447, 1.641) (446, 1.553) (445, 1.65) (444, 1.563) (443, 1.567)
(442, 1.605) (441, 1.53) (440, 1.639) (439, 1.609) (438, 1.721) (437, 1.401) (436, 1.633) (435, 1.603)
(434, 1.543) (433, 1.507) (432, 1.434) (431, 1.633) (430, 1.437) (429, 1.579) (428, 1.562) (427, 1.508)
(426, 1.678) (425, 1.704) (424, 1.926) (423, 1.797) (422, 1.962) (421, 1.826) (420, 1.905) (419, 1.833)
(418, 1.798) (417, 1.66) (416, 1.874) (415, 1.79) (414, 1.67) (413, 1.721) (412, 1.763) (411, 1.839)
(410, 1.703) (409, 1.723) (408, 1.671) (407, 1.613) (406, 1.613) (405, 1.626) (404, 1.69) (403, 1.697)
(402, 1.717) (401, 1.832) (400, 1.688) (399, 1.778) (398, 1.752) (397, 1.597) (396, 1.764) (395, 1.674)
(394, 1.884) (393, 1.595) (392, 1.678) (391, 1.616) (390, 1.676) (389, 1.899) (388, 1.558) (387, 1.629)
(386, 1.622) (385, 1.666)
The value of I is 1.99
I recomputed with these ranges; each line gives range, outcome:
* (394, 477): 1.78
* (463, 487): 2.12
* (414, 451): 1.66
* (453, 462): 1.88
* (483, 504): 1.84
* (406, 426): 1.77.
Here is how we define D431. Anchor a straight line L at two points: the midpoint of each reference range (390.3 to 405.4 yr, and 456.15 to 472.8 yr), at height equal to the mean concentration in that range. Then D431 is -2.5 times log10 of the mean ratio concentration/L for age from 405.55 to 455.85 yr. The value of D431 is 0.10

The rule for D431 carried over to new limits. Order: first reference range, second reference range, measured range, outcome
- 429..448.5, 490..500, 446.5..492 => -0.16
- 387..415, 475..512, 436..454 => 0.10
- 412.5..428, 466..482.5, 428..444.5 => 0.21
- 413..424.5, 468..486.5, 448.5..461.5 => 0.10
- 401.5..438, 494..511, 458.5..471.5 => -0.16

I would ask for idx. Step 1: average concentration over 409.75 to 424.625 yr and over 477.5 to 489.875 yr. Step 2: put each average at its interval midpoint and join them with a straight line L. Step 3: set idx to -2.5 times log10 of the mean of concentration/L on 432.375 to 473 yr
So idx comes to 0.08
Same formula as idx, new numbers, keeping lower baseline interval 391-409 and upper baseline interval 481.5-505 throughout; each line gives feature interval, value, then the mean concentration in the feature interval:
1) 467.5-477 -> -0.19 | 2.17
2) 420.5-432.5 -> 0.04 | 1.67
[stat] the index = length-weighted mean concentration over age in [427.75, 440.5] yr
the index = 1.56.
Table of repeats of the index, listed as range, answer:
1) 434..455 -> 1.66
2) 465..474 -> 2.12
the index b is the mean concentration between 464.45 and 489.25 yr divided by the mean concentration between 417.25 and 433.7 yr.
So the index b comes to 1.25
